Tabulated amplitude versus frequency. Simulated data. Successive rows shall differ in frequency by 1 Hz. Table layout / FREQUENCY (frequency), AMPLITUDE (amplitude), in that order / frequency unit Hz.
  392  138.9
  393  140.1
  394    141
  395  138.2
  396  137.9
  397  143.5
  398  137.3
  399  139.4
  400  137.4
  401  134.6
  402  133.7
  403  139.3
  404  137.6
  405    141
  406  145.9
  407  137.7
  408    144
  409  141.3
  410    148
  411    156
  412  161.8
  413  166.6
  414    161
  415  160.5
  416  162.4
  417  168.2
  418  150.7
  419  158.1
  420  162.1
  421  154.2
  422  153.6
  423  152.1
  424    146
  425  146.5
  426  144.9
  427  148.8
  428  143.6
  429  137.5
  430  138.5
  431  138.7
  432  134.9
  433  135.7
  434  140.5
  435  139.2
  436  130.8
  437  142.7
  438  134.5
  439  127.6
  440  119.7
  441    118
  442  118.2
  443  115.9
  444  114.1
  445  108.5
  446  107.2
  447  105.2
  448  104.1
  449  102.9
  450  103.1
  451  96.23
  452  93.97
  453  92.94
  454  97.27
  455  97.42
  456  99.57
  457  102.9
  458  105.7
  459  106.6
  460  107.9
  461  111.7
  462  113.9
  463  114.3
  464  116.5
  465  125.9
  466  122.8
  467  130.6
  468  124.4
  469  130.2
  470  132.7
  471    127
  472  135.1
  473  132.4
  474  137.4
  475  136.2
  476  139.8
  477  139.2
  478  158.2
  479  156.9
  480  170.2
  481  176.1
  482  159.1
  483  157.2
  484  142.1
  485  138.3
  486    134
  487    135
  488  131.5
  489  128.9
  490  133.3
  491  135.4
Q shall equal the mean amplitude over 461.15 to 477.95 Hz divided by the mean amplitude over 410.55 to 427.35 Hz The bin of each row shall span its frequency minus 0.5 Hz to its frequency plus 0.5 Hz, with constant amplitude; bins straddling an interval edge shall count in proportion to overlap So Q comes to 0.8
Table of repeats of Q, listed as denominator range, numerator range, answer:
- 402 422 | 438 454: 0.72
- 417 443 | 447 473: 0.80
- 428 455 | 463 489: 1.16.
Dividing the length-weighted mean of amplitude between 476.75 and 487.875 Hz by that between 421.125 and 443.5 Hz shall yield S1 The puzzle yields 1.1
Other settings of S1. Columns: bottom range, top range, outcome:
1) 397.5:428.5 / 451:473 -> 0.76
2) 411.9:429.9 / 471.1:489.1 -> 0.94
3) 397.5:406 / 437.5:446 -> 0.86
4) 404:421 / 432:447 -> 0.81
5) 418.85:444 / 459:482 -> 0.96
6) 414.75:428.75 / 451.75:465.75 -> 0.70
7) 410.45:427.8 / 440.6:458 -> 0.67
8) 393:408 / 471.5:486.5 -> 1.06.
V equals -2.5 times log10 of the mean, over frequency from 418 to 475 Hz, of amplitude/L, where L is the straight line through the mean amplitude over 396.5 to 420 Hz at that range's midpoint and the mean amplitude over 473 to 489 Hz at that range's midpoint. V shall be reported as 0.178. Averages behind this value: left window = 148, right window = 146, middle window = 125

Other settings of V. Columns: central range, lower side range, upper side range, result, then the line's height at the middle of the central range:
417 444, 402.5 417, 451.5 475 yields -0.02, 137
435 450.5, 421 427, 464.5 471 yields 0.19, 140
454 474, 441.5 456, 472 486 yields 0.08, 126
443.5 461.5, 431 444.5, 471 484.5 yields 0.30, 136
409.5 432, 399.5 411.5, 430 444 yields -0.12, 136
